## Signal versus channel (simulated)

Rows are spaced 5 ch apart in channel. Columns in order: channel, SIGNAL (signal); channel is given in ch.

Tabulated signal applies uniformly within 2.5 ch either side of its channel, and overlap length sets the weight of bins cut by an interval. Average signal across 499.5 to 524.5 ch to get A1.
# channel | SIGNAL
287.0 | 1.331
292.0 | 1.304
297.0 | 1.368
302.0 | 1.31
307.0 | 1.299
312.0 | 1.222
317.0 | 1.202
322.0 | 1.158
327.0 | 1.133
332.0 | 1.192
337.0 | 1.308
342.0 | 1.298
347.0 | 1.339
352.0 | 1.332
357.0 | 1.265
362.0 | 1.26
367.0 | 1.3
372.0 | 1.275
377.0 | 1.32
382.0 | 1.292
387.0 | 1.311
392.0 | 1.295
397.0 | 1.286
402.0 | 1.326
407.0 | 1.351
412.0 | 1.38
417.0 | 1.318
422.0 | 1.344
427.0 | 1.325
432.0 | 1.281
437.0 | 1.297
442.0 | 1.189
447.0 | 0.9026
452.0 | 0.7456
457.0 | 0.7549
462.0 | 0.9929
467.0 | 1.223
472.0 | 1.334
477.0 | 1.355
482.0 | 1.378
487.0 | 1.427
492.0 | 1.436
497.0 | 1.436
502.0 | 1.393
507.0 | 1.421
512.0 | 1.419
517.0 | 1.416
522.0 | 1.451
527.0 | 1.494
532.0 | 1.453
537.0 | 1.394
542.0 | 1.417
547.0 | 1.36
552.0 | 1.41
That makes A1 1.42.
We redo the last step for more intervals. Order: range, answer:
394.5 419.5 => 1.33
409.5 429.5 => 1.34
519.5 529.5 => 1.47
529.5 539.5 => 1.42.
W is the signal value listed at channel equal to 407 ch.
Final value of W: 1.351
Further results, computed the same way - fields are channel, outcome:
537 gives 1.394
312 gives 1.222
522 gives 1.451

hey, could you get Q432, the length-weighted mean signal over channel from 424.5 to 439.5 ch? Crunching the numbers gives 1.3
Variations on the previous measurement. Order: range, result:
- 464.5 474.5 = 1.28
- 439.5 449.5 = 1.05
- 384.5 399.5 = 1.3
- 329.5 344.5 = 1.27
